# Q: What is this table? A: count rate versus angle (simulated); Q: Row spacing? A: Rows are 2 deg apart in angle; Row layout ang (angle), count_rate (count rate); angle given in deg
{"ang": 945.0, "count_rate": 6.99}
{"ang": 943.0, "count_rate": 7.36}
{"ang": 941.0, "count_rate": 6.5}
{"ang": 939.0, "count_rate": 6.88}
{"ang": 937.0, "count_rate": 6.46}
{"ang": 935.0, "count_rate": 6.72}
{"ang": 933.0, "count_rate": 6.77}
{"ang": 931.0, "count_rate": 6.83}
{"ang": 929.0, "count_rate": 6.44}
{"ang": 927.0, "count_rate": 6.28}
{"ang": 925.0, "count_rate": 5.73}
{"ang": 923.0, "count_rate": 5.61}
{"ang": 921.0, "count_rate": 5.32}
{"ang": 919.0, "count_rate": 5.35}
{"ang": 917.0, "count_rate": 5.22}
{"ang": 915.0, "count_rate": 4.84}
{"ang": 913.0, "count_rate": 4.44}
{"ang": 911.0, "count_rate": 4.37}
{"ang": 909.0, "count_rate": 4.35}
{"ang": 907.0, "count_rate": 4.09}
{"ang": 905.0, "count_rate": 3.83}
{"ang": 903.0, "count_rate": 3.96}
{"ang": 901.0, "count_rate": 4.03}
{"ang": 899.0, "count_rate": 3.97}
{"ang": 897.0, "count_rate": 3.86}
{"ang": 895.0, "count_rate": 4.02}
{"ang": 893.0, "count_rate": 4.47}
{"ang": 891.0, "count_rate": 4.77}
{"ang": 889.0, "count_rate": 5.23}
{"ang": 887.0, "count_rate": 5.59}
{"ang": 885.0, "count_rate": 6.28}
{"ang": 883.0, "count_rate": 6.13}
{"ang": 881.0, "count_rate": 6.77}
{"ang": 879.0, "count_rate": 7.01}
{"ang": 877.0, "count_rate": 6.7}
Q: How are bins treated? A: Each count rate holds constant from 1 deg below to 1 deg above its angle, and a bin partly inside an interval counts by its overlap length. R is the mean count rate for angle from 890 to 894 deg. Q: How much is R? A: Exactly 4.62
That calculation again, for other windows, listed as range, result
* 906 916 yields 4.42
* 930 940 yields 6.73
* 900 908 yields 3.98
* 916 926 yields 5.45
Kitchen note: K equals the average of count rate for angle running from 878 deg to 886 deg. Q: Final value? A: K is 6.55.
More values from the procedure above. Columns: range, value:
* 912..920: 4.96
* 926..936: 6.61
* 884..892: 5.47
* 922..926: 5.67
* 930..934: 6.8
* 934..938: 6.59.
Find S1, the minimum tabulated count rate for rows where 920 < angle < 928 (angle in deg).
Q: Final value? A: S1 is 5.32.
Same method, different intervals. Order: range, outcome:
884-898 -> 3.86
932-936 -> 6.72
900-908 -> 3.83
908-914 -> 4.35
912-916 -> 4.44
